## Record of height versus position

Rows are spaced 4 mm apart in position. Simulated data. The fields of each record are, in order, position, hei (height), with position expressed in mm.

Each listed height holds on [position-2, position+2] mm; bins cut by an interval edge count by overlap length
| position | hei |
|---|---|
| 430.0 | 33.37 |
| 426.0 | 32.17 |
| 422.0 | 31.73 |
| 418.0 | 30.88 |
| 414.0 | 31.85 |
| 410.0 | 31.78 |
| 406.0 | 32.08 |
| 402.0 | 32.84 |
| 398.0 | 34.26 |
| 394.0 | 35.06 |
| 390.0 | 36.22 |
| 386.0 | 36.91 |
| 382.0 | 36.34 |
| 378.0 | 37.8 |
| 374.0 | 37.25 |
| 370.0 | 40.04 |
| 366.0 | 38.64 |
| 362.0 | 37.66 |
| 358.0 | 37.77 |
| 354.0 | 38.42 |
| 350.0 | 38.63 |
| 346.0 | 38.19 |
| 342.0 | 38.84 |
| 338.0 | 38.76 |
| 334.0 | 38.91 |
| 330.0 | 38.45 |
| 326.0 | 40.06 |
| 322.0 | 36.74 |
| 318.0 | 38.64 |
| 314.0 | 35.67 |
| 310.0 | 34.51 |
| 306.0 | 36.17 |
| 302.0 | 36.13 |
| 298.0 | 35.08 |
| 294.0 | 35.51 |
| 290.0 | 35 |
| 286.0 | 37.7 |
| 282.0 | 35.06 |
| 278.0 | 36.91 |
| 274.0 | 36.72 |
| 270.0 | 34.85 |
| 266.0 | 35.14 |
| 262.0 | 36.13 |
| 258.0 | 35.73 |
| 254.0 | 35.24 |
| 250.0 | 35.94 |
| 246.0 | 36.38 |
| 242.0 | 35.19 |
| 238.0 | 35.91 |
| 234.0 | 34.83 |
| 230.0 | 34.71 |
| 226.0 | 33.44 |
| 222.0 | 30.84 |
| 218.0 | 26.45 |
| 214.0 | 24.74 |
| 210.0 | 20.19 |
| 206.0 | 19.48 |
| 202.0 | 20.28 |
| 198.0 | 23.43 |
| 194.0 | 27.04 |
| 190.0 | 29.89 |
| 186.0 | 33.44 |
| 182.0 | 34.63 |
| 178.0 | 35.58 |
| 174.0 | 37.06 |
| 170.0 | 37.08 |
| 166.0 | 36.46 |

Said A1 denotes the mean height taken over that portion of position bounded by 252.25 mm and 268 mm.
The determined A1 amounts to 35.6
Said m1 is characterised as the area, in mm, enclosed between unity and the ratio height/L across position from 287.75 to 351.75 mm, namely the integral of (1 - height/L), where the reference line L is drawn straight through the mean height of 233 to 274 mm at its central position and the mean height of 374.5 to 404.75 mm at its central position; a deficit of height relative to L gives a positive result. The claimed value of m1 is -2.8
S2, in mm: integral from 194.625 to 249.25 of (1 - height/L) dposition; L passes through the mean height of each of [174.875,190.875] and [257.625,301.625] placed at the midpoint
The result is 8.97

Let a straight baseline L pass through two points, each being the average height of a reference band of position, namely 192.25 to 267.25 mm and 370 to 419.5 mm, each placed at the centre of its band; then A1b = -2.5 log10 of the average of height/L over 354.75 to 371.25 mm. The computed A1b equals -0.14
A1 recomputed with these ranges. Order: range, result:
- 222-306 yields 35.5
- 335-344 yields 38.8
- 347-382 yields 38.2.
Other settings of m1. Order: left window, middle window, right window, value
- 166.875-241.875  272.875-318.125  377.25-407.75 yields -4.7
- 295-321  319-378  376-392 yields -3.2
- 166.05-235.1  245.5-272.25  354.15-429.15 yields -3.6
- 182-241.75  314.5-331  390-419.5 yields -3.8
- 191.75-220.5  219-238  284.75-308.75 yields -5.0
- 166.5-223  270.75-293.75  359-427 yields -3.4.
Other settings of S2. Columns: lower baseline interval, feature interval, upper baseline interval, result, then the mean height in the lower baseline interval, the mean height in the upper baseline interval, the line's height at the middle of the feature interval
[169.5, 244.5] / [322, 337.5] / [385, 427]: -3.3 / 30.1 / 33.2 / 32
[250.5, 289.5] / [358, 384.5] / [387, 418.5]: -3.1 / 35.9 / 33.3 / 34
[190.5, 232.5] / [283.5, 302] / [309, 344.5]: -0.7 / 26.3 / 37.9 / 34.5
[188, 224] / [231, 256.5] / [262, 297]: -4.3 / 24.7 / 35.9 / 30.4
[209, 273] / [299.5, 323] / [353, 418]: -1.3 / 33.1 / 35.7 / 34.4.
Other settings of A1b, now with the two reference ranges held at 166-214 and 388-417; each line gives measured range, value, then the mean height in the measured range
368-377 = -0.18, 38.6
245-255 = -0.18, 35.9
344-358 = -0.19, 38.3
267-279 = -0.17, 36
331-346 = -0.21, 38.7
